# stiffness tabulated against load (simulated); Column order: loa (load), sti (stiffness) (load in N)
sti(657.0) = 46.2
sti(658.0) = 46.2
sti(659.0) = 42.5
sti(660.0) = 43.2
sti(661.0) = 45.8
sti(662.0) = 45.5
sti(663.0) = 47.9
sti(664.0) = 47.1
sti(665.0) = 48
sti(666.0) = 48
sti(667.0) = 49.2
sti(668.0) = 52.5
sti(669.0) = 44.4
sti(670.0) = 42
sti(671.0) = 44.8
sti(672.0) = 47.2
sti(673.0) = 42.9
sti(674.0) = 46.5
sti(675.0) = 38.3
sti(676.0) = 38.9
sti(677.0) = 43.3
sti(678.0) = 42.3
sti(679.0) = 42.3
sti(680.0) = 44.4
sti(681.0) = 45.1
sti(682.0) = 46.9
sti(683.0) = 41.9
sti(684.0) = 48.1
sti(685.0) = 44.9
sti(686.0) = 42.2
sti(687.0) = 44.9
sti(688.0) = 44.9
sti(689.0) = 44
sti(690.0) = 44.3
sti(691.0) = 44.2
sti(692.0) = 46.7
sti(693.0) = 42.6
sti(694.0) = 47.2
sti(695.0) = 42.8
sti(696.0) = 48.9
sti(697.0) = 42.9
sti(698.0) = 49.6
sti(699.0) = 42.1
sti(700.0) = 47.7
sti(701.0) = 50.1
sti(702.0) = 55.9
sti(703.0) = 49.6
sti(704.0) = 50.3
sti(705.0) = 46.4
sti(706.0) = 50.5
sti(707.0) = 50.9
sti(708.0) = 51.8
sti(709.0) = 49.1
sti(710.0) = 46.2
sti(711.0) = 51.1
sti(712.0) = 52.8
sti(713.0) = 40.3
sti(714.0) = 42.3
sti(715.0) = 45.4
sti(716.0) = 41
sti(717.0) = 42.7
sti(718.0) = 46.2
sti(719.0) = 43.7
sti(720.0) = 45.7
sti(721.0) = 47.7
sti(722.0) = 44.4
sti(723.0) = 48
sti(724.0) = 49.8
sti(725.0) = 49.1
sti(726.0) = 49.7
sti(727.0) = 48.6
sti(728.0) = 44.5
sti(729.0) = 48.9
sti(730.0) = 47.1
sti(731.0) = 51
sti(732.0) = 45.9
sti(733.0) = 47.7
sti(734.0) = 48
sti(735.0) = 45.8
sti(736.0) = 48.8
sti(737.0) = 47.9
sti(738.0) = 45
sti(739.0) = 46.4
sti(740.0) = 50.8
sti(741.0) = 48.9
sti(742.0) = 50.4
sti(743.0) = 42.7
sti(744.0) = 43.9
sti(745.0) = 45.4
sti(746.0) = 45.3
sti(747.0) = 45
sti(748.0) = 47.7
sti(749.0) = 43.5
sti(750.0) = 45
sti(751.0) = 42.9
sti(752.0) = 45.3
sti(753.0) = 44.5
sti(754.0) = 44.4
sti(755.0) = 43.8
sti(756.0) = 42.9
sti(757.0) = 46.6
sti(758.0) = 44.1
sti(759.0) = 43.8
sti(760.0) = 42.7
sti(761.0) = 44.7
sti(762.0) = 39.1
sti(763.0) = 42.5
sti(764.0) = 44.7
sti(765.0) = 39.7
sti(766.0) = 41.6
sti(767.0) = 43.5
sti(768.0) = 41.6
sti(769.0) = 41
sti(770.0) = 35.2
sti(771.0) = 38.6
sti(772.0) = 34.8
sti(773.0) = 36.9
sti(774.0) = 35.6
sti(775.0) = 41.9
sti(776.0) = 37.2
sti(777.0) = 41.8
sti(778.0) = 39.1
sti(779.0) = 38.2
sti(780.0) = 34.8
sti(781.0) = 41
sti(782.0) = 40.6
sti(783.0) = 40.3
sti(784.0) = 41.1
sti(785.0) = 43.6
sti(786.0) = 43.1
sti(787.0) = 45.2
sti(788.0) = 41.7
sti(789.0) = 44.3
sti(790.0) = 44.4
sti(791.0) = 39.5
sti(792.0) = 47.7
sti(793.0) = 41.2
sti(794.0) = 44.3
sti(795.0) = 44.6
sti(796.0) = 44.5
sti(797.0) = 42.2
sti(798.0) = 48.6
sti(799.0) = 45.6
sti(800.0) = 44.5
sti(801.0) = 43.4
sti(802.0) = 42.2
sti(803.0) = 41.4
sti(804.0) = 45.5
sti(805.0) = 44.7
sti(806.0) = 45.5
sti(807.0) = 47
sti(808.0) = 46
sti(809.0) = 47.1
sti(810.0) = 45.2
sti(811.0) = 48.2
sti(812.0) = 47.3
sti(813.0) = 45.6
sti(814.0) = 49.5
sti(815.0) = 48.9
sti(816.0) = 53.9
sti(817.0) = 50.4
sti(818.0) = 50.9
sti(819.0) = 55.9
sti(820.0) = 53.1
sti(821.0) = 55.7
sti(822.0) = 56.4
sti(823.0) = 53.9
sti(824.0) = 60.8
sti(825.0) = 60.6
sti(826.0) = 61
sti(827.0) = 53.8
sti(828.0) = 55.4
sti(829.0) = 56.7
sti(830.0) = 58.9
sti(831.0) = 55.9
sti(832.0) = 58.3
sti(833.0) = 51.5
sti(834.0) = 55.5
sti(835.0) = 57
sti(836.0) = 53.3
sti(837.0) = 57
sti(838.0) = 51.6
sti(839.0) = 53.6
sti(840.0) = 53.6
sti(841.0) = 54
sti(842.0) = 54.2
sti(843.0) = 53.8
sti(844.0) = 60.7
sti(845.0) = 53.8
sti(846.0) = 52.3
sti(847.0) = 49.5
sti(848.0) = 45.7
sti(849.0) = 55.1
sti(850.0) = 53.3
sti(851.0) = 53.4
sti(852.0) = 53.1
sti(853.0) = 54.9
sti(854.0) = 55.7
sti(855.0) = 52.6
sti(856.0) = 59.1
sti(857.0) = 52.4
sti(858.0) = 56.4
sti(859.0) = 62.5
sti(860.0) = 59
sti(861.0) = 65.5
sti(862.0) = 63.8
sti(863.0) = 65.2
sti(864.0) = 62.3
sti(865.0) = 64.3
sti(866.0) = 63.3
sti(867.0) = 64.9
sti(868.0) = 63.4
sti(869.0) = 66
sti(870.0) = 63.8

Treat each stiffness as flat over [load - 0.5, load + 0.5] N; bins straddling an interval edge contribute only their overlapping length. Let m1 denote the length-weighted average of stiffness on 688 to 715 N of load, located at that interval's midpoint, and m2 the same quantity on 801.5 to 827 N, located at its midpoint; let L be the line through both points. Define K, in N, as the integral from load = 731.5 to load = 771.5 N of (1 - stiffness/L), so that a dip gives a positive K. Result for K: 3.43 N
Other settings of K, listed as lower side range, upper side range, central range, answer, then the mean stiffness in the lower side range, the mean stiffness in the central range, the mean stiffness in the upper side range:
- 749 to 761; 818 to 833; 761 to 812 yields 7.6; 44.2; 42.3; 56.5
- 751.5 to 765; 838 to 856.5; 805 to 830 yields -0.8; 43.6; 52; 53.7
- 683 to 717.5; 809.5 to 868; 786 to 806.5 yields 3.4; 46.5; 44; 55.4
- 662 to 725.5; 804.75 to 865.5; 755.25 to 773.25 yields 3.1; 46.1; 41.4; 54.3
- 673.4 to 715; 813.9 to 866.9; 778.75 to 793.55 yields 2.9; 46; 41.8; 55.9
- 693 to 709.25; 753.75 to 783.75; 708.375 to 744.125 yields -1.2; 48.3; 46.9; 40.7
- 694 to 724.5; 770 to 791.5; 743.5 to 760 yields -0.6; 47.2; 44.6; 40.1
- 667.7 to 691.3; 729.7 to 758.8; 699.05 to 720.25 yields -1.2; 44.1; 47.5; 46.1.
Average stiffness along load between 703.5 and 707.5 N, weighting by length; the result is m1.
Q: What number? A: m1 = 49.5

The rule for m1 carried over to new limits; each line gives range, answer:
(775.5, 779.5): 39.1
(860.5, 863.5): 64.8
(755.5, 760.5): 44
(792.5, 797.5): 43.4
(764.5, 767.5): 41.6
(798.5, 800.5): 45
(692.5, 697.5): 44.9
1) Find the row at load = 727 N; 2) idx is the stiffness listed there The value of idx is 48.6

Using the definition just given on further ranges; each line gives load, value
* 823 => 53.9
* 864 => 62.3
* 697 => 42.9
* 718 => 46.2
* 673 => 42.9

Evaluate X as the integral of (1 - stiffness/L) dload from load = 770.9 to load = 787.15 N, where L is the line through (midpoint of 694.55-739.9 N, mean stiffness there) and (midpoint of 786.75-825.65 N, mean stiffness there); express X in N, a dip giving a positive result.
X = 2.8 N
